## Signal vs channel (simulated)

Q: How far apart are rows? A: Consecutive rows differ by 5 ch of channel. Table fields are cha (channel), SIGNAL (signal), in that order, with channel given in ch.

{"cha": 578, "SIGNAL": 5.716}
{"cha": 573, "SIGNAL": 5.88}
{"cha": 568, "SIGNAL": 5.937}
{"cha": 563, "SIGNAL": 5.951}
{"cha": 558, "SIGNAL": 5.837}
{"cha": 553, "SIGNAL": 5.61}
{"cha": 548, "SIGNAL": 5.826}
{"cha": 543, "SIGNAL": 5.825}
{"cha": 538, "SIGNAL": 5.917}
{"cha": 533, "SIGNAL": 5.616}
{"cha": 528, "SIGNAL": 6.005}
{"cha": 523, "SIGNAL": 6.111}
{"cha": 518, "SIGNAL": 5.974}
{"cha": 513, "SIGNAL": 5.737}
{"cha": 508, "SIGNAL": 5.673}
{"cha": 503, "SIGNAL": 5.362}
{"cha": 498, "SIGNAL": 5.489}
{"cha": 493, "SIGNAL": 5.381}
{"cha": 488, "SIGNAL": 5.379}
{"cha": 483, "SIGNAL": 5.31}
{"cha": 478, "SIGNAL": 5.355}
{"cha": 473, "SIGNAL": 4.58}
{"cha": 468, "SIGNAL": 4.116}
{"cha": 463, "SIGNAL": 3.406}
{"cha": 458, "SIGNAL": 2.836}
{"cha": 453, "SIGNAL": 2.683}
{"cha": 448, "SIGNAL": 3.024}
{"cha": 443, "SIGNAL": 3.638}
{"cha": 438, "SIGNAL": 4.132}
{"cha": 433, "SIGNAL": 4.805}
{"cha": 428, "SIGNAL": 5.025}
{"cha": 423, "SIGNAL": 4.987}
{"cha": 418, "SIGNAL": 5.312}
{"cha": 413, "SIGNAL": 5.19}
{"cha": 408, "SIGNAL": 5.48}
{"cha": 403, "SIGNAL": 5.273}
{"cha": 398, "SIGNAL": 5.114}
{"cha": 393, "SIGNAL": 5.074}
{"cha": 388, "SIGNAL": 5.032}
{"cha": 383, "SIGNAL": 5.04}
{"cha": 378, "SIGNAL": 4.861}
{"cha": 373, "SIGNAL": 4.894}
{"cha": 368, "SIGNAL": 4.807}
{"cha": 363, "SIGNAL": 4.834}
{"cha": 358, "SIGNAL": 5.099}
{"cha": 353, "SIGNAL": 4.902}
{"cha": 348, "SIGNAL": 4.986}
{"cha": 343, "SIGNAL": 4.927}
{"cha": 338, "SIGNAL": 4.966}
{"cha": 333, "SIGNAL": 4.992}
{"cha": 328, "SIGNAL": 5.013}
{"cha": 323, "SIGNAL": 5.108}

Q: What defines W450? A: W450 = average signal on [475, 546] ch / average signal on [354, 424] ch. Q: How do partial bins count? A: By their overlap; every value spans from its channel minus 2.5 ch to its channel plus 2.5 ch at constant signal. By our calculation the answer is 1.11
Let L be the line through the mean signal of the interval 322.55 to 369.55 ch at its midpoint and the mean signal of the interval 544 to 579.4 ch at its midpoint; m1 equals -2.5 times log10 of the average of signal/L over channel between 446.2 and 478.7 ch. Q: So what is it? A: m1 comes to 0.44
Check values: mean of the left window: 4.96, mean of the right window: 5.83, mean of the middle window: 3.64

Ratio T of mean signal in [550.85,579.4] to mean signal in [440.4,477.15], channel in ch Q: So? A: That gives 1.6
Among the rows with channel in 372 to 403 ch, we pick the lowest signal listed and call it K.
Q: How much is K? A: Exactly 4.861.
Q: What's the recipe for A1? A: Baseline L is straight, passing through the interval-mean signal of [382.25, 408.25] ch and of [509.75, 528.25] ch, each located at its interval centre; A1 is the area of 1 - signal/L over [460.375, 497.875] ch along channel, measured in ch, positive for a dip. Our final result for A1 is 5.71 ch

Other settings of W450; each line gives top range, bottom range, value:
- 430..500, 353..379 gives 0.88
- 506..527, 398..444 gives 1.20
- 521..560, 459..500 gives 1.22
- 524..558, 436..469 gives 1.73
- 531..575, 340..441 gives 1.17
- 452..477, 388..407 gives 0.71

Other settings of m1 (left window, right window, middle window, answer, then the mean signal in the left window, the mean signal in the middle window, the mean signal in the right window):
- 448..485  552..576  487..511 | -0.191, 3.95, 5.47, 5.85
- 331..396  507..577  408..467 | 0.266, 4.96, 4.15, 5.85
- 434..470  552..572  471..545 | -0.198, 3.45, 5.59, 5.85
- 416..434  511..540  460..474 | 0.345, 5.04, 3.93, 5.9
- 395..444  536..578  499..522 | -0.032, 4.94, 5.7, 5.84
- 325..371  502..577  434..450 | 0.397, 4.95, 3.73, 5.82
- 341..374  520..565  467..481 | 0.158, 4.92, 4.77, 5.86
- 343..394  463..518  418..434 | 0.011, 4.95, 5.01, 5.19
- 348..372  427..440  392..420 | -0.111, 4.92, 5.25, 4.63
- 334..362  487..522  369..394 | 0.030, 4.97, 4.96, 5.6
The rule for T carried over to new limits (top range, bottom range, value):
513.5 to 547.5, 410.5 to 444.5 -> 1.24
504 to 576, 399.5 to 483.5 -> 1.32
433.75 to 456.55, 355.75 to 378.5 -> 0.71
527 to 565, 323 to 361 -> 1.17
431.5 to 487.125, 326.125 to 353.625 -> 0.81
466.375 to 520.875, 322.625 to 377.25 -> 1.08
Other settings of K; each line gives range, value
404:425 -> 4.987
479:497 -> 5.31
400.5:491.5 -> 2.683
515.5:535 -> 5.616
